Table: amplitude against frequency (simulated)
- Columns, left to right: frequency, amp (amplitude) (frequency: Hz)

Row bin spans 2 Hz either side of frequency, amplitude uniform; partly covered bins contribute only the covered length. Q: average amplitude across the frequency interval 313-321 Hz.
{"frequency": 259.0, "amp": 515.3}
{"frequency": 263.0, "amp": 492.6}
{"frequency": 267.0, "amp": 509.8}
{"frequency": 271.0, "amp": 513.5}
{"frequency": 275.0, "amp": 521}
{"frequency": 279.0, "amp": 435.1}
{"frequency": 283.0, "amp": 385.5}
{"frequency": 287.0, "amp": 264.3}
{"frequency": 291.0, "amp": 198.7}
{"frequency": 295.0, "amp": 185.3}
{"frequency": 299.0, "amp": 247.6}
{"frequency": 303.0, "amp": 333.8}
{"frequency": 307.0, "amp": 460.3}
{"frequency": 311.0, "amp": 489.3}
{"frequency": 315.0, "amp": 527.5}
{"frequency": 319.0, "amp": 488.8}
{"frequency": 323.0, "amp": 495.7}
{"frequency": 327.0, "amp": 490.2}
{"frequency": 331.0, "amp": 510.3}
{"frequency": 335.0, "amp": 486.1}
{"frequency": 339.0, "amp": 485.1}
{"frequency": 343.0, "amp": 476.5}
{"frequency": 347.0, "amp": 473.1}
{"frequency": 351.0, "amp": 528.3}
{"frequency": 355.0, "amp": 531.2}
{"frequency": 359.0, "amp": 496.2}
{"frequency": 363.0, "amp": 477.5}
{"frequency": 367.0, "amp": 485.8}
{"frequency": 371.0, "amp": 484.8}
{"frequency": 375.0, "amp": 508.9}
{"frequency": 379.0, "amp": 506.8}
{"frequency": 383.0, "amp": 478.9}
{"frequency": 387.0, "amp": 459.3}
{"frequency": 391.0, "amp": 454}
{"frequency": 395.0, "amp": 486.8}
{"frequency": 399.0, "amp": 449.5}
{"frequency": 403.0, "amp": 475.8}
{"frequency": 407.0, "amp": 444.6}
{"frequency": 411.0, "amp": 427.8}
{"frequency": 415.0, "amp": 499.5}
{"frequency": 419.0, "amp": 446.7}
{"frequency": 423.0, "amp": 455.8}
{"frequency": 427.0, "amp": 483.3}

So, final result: 508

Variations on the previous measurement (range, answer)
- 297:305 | 291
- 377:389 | 482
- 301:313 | 428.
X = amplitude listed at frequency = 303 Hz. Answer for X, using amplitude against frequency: 333.8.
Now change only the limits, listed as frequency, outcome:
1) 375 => 508.9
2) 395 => 486.8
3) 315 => 527.5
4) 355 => 531.2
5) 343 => 476.5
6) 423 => 455.8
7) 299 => 247.6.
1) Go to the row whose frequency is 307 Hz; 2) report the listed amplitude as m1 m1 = 460.3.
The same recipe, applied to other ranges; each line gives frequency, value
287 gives 264.3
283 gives 385.5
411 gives 427.8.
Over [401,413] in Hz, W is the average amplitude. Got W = 449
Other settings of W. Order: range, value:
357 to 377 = 491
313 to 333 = 502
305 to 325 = 492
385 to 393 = 457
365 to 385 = 493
